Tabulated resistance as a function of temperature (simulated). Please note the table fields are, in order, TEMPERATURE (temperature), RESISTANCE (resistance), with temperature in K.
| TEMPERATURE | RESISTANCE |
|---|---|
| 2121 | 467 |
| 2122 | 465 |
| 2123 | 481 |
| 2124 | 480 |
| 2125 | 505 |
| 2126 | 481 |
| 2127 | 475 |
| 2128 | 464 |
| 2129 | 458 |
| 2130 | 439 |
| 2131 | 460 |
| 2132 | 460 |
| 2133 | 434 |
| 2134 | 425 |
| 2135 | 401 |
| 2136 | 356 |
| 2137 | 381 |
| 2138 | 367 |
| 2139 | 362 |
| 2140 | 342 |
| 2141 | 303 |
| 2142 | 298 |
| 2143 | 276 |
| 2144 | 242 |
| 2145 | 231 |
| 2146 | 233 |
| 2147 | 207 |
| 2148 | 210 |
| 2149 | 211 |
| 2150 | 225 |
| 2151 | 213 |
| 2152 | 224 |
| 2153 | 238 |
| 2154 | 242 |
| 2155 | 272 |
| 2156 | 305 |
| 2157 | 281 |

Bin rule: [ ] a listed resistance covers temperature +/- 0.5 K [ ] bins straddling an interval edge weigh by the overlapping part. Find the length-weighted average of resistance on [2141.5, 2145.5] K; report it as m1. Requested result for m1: 262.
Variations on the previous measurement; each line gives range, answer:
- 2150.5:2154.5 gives 229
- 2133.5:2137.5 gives 391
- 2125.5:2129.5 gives 470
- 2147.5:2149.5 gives 210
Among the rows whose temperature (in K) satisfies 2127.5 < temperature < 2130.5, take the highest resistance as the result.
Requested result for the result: 464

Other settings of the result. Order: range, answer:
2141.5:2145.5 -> 298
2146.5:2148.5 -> 210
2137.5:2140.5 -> 367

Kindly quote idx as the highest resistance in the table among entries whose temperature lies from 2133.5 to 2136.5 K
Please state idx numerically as 425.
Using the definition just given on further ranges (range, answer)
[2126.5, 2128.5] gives 475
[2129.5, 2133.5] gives 460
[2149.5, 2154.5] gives 242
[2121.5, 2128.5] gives 505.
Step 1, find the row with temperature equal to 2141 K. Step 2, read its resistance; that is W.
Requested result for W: 303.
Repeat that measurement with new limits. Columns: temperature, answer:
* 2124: 480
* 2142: 298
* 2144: 242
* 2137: 381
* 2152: 224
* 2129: 458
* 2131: 460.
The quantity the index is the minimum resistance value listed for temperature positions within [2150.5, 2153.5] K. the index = 213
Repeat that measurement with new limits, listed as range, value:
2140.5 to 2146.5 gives 231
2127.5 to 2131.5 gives 439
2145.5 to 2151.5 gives 207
